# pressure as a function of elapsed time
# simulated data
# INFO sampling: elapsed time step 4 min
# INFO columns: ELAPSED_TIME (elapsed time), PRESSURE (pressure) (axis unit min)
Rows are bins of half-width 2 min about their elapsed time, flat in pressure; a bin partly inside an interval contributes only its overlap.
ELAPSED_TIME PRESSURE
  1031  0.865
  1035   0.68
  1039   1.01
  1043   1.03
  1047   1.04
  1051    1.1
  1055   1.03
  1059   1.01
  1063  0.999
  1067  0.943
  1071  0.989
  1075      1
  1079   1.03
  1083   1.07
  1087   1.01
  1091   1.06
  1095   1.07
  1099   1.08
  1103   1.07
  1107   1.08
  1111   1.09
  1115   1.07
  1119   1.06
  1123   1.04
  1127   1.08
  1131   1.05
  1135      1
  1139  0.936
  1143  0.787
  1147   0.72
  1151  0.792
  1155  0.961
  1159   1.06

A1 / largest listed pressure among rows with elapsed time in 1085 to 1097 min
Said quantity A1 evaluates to 1.07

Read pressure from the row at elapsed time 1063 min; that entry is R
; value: 0.999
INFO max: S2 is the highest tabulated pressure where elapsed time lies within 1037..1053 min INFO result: 1.1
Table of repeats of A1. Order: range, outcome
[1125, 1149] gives 1.08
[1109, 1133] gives 1.09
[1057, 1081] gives 1.03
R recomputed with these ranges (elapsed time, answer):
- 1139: 0.936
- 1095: 1.07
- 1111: 1.09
